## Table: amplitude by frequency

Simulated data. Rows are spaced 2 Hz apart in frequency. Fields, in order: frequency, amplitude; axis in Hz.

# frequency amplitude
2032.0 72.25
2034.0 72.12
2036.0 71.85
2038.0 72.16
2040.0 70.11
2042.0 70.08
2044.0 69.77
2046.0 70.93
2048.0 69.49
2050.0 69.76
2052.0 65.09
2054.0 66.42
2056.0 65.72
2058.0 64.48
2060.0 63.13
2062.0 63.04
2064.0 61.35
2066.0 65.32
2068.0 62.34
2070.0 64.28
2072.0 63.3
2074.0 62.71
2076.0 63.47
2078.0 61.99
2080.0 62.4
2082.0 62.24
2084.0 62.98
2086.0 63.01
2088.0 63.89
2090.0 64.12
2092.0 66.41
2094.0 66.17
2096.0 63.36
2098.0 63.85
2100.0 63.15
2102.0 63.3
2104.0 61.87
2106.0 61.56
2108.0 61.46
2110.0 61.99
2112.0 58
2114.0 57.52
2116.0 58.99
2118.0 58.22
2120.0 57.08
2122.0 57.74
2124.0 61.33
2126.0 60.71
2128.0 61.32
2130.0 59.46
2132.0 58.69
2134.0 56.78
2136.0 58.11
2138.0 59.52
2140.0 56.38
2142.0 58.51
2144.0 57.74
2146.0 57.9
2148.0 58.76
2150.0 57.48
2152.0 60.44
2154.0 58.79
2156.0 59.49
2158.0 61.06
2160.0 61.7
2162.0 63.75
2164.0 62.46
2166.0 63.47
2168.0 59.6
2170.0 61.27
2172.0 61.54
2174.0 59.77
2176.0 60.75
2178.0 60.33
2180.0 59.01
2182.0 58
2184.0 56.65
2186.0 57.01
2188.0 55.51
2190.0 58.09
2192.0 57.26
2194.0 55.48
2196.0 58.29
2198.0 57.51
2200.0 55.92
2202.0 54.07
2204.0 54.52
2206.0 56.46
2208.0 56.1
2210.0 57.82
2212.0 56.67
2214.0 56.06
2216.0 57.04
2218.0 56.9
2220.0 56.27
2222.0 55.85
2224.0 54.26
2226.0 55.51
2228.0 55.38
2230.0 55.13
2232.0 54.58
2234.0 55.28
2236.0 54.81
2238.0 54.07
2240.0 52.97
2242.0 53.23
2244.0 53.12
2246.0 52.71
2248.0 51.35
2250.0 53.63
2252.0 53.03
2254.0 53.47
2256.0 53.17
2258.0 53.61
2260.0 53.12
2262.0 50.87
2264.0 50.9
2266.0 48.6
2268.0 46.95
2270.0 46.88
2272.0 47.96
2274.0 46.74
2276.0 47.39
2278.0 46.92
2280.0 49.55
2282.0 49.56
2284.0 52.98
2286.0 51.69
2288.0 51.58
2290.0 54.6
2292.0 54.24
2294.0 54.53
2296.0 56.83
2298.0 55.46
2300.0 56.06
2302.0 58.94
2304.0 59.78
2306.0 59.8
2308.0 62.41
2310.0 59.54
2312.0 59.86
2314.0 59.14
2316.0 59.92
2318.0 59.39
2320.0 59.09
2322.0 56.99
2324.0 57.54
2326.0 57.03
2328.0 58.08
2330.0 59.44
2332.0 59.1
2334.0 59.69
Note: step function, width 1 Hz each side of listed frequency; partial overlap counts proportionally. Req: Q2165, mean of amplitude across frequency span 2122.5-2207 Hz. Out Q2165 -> 58.8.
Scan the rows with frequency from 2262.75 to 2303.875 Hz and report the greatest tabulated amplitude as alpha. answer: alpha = 58.94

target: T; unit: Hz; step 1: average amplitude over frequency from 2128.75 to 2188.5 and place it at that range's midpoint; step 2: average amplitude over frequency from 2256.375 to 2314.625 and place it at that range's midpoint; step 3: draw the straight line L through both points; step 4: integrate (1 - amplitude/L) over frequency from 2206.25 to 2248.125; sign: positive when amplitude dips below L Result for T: 0.7 Hz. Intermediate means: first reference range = 59.4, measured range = 55.1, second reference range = 53.3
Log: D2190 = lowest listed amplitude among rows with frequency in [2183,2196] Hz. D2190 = 55.48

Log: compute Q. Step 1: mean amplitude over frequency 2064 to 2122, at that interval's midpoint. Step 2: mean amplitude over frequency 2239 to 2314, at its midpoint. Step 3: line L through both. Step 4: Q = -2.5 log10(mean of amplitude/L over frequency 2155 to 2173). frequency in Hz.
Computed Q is -0.05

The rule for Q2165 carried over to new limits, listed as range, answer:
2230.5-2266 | 53.1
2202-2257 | 54.8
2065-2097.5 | 63.6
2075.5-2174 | 60.8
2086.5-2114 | 62.8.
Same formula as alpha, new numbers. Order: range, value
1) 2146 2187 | 63.75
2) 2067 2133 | 66.41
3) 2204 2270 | 57.82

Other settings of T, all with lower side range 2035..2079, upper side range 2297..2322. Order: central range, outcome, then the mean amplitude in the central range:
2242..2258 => 2.0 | 53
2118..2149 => 2.6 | 58.7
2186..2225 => 3.6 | 56.3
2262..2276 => 2.8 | 48.2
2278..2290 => 1.8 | 51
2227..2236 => 0.9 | 55.1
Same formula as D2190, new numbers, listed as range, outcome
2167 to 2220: 54.07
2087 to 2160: 56.38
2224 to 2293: 46.74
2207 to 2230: 54.26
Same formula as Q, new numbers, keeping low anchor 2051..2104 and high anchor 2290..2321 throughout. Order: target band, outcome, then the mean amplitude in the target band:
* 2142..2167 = 0.03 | 60.2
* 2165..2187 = 0.03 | 59.8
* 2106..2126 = 0.06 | 59.3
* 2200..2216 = 0.08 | 56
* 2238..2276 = 0.16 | 51.2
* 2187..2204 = 0.08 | 56.4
